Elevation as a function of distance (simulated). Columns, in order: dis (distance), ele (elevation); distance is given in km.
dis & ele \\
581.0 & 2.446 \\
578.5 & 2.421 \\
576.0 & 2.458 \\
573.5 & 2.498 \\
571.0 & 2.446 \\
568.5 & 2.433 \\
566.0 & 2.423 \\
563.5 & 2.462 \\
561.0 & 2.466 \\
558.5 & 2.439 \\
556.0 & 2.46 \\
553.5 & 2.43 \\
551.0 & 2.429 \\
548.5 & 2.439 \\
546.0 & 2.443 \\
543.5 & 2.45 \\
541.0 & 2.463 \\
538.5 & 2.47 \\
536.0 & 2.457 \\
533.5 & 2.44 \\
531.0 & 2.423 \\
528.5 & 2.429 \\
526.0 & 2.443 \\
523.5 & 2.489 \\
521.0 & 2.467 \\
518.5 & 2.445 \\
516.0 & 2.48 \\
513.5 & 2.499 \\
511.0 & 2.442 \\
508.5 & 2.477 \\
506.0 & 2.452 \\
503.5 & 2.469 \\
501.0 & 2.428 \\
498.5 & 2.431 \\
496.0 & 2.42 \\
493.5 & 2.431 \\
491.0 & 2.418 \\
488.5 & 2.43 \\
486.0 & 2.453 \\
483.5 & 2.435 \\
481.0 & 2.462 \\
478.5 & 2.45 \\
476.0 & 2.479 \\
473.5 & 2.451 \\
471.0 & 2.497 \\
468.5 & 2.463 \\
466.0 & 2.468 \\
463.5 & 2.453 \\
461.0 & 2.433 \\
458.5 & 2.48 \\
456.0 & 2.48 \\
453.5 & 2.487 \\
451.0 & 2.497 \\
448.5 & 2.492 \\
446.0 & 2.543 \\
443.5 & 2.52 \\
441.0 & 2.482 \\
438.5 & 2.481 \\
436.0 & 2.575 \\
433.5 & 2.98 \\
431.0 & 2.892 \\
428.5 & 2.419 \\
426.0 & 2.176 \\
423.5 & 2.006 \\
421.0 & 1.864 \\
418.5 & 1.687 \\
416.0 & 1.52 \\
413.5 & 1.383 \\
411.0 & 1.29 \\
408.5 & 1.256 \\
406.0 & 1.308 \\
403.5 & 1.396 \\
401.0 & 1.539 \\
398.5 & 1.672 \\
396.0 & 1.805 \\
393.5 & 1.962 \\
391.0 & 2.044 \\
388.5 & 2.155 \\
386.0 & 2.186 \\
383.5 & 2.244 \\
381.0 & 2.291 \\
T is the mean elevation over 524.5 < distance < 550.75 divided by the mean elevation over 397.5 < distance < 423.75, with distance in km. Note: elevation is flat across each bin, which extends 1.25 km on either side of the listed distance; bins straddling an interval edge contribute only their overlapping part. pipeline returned 1.6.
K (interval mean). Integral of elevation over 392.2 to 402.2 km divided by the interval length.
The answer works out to 1.75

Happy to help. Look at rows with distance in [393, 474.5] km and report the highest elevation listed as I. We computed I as 2.98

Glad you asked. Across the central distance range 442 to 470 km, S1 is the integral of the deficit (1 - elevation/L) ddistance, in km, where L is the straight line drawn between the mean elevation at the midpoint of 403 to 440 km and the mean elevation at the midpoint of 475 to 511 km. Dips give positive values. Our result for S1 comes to -3.7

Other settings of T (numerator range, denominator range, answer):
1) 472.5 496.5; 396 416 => 1.70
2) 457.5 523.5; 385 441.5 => 1.26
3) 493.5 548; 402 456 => 1.16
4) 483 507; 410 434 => 1.22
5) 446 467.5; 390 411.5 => 1.56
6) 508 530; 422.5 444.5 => 0.98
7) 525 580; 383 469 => 1.15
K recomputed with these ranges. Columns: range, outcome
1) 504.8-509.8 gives 2.46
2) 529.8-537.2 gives 2.44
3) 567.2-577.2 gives 2.46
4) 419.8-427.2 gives 2.02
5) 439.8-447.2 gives 2.52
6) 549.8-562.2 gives 2.44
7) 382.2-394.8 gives 2.12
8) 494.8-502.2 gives 2.43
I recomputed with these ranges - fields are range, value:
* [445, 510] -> 2.543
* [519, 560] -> 2.489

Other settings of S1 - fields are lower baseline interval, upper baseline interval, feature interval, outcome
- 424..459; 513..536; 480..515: 0.5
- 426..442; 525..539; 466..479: 0.4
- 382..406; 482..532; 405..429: 3.8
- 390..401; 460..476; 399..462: 1.1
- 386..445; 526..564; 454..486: -4.2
